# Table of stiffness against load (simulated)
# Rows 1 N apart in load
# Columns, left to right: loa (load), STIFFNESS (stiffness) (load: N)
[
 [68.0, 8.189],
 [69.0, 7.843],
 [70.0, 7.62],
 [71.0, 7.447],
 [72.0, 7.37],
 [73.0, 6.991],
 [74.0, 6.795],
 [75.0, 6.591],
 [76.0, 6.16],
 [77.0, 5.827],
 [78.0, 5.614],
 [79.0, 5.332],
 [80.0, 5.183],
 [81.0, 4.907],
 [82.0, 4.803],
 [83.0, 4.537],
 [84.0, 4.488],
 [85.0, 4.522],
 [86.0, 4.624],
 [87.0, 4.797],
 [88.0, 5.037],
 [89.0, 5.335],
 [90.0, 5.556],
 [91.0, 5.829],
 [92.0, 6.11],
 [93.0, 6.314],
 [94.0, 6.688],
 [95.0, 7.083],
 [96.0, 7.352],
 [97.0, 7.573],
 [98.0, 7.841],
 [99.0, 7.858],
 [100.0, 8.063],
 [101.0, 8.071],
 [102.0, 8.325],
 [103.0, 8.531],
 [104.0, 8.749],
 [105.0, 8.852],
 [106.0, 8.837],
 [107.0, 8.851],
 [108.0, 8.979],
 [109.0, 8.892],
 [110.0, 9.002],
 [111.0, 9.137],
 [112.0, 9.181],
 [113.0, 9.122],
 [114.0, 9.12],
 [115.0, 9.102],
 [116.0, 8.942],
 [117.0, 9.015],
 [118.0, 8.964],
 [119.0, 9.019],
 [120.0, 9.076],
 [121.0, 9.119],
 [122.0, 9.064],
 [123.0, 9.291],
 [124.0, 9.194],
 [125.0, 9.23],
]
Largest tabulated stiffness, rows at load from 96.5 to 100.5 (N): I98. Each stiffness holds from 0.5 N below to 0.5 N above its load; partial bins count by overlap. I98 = 8.063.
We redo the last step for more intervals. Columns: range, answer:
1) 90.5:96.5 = 7.352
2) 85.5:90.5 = 5.556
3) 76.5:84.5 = 5.827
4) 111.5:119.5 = 9.181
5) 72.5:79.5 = 6.991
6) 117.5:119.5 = 9.019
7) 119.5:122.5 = 9.119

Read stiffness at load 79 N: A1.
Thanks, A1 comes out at 5.332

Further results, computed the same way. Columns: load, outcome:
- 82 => 4.803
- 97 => 7.573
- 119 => 9.019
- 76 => 6.16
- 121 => 9.119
